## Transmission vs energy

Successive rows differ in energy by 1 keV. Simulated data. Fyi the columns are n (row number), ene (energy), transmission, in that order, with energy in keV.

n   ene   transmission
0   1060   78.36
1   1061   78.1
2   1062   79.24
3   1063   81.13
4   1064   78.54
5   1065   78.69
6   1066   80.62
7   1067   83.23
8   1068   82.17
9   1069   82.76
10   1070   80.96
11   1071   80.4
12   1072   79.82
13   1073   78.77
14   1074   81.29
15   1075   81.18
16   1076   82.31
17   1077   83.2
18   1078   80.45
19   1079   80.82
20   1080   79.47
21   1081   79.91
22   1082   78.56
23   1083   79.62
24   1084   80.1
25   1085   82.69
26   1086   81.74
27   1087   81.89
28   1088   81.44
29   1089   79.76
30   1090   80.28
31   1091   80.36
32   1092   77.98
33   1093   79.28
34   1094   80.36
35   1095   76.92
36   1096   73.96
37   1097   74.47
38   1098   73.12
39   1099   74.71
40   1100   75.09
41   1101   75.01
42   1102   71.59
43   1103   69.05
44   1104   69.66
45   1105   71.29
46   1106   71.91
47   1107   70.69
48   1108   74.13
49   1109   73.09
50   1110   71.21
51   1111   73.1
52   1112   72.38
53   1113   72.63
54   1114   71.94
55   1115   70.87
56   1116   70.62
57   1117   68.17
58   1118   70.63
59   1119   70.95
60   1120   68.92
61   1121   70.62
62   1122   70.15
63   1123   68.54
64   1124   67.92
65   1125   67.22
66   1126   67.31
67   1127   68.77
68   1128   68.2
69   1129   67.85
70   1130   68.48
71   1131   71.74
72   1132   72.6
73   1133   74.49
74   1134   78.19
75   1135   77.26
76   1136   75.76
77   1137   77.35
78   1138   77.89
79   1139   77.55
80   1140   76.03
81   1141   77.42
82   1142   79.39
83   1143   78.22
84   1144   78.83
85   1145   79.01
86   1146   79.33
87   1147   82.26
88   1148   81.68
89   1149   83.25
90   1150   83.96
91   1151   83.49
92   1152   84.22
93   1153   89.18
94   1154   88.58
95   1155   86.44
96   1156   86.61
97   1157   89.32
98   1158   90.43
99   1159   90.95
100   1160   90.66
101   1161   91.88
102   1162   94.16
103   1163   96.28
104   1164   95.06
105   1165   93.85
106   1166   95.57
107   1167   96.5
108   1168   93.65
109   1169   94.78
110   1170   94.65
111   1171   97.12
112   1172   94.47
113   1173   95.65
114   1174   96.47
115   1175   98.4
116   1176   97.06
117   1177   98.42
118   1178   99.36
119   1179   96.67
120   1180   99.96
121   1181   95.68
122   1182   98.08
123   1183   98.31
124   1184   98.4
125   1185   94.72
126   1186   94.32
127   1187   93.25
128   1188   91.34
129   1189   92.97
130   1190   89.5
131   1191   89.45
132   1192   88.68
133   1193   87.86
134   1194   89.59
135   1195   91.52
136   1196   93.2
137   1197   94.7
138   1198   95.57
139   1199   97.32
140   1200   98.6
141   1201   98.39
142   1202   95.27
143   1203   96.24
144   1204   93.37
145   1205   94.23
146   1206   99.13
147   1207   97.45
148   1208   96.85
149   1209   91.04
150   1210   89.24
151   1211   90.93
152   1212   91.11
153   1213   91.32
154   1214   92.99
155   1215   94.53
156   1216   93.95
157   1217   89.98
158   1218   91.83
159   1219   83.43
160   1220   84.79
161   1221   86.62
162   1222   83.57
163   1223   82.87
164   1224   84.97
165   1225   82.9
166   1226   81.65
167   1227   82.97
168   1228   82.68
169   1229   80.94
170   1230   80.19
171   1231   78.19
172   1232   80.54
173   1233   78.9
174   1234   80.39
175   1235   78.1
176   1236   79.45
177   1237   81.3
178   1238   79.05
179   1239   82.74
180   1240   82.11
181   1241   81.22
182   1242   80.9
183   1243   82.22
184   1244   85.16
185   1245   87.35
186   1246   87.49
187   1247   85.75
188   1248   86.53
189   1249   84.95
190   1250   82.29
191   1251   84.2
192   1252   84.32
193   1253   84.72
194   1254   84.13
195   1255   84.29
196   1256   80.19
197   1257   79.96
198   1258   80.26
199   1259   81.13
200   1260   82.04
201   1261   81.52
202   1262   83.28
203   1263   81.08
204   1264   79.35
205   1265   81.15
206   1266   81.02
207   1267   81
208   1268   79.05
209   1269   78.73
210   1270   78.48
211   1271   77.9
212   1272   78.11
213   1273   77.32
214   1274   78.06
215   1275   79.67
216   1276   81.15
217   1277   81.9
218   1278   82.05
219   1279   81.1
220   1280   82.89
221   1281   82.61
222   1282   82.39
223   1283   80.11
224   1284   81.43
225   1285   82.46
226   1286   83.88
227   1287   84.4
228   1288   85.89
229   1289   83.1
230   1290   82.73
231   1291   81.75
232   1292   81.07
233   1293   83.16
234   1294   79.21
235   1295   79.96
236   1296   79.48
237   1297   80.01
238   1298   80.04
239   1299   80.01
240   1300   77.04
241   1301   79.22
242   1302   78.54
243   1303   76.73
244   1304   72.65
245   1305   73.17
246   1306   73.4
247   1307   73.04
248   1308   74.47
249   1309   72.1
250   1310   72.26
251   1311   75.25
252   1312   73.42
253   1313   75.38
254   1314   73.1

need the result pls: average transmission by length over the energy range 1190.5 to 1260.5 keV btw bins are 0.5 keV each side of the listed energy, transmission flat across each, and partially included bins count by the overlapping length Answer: 86.9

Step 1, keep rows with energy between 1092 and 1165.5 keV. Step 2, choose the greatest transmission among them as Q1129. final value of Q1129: 96.28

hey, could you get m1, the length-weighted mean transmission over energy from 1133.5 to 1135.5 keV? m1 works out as 77.7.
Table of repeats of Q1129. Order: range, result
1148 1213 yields 99.96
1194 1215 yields 99.13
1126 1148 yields 82.26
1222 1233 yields 84.97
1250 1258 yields 84.72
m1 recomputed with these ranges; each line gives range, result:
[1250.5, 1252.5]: 84.3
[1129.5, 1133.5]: 71.8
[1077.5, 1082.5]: 79.8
